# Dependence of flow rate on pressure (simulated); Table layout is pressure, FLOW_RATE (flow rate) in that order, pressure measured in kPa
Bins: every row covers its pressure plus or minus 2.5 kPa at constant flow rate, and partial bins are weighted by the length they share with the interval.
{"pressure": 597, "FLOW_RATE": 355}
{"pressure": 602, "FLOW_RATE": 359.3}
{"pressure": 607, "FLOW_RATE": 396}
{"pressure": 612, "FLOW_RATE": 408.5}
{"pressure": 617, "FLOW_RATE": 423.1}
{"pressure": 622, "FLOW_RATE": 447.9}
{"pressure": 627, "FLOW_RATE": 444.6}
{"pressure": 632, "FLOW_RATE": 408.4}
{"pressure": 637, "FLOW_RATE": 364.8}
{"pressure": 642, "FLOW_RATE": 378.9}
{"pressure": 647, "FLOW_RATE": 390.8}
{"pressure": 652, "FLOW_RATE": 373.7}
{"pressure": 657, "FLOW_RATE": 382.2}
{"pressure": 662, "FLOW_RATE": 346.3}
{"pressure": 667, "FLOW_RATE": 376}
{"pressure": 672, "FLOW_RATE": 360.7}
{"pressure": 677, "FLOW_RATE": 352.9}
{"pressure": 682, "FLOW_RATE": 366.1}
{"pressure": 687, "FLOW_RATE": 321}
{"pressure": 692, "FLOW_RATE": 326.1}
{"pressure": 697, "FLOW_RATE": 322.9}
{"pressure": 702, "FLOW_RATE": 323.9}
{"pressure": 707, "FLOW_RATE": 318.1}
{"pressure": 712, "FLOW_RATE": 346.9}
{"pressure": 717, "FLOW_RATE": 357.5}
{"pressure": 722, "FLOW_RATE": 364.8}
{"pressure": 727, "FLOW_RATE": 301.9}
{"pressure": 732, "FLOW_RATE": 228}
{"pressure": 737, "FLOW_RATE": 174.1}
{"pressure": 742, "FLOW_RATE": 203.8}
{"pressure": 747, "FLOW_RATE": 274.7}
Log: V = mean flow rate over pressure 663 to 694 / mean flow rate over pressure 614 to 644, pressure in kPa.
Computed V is 0.85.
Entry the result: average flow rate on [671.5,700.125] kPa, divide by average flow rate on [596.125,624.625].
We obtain 0.8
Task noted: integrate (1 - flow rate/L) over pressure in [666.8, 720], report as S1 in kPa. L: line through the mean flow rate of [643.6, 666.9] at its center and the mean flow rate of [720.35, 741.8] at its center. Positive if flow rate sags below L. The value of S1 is -4.8 kPa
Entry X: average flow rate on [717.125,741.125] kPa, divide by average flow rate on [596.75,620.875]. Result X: 0.7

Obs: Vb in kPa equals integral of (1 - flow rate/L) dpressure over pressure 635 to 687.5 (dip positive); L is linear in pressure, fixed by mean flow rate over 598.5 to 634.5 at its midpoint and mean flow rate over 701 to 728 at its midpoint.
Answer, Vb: 1.5 kPa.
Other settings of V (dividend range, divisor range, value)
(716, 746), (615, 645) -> 0.65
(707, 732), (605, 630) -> 0.78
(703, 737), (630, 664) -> 0.82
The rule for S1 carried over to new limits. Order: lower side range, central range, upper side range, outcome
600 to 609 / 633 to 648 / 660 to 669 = -0.50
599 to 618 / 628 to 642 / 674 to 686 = -0.45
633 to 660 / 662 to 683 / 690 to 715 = -0.37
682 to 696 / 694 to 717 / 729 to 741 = -3.82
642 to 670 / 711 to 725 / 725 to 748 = -4.78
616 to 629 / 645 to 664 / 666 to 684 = 0.95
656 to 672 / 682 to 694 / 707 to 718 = 0.77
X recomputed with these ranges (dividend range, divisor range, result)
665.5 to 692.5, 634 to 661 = 0.93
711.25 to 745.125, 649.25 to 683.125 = 0.76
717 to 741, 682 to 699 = 0.83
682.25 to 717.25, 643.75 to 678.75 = 0.90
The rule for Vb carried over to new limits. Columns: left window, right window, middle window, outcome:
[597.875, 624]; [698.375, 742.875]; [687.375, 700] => -0.1 kPa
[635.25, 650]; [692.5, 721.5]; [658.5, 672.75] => 0.0 kPa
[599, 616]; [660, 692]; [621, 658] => -2.5 kPa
